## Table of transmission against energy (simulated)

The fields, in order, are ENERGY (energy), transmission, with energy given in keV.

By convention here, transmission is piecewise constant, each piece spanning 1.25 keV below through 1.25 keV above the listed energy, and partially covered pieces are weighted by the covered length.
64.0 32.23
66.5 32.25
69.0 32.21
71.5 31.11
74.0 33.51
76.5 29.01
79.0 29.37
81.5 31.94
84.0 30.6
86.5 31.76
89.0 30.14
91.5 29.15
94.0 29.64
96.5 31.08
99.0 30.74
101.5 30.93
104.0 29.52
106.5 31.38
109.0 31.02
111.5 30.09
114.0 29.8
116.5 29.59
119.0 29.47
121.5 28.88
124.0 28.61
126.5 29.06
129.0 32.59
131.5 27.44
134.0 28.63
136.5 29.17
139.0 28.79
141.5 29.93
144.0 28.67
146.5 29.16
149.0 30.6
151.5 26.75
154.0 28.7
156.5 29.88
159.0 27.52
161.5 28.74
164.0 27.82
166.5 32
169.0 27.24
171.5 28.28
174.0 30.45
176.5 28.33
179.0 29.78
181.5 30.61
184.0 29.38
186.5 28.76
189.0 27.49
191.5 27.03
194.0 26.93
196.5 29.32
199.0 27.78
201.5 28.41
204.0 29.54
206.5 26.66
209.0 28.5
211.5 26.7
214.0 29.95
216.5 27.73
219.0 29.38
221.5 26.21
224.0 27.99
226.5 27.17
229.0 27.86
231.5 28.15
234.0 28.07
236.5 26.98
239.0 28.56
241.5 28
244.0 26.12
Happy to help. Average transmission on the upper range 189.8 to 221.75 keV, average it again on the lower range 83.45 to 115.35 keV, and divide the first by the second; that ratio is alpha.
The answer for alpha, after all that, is 0.92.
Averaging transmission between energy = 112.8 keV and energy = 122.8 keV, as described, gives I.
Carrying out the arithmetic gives 29.4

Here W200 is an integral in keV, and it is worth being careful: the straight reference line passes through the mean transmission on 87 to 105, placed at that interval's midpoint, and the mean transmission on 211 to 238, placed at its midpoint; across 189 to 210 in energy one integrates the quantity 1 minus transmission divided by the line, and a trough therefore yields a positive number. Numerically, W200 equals 0.3 keV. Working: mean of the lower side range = 30.2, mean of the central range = 28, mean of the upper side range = 27.9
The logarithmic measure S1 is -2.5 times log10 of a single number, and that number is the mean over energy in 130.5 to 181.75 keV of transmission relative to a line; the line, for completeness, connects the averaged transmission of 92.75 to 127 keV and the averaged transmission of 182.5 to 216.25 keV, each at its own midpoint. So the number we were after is 0.00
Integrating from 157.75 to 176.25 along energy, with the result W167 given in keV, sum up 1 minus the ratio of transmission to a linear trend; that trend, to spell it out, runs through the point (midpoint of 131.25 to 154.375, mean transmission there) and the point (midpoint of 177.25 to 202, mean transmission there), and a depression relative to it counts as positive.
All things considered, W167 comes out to -0.09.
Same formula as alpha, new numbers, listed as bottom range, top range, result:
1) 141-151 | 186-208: 0.95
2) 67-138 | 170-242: 0.93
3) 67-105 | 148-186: 0.94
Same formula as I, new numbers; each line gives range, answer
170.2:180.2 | 29.2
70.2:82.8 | 31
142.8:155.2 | 28.8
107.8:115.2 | 30.3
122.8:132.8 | 29.4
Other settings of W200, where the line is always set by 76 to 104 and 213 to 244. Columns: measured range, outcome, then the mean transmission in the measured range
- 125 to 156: 0.4 keV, 29.1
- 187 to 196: 0.3 keV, 27.5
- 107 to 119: -0.1 keV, 30.1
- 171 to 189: -0.3 keV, 29.3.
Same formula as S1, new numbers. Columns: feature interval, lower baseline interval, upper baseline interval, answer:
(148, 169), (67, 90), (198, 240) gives 0.02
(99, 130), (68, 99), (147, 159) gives -0.01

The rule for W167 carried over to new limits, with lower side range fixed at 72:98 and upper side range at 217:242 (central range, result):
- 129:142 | 0.2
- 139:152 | 0.1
